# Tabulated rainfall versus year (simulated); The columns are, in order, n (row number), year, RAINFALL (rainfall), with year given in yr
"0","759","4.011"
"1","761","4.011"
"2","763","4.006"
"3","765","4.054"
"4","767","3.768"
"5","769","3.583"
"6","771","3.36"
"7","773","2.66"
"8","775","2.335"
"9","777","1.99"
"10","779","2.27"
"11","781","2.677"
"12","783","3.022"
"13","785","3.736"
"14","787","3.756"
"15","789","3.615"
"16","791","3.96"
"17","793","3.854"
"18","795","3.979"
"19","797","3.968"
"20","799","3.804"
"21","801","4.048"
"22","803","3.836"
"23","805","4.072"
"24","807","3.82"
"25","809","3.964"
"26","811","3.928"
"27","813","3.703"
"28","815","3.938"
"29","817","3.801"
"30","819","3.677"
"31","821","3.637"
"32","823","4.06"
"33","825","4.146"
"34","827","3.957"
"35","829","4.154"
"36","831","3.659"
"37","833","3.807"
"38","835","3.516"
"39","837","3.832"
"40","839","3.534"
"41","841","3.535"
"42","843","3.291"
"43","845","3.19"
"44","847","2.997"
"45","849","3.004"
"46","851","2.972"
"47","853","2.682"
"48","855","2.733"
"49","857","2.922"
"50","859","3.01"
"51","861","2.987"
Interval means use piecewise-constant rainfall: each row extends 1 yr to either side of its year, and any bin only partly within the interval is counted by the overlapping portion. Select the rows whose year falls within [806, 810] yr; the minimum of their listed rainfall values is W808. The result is 3.82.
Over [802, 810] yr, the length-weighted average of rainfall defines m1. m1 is 3.92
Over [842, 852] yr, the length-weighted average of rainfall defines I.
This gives 3.09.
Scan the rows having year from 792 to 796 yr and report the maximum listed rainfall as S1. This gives 3.979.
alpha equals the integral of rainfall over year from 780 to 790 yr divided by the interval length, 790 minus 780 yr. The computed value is 3.36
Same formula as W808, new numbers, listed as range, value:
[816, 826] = 3.637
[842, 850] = 2.997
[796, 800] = 3.804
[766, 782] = 1.99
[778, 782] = 2.27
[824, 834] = 3.659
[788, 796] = 3.615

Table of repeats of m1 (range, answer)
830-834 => 3.73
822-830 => 4.08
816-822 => 3.71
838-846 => 3.39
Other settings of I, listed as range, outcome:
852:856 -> 2.71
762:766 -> 4.03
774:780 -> 2.2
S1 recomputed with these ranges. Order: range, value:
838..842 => 3.535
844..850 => 3.19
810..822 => 3.938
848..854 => 3.004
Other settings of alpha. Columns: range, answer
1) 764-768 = 3.91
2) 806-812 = 3.9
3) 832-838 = 3.72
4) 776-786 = 2.74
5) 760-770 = 3.88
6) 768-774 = 3.2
